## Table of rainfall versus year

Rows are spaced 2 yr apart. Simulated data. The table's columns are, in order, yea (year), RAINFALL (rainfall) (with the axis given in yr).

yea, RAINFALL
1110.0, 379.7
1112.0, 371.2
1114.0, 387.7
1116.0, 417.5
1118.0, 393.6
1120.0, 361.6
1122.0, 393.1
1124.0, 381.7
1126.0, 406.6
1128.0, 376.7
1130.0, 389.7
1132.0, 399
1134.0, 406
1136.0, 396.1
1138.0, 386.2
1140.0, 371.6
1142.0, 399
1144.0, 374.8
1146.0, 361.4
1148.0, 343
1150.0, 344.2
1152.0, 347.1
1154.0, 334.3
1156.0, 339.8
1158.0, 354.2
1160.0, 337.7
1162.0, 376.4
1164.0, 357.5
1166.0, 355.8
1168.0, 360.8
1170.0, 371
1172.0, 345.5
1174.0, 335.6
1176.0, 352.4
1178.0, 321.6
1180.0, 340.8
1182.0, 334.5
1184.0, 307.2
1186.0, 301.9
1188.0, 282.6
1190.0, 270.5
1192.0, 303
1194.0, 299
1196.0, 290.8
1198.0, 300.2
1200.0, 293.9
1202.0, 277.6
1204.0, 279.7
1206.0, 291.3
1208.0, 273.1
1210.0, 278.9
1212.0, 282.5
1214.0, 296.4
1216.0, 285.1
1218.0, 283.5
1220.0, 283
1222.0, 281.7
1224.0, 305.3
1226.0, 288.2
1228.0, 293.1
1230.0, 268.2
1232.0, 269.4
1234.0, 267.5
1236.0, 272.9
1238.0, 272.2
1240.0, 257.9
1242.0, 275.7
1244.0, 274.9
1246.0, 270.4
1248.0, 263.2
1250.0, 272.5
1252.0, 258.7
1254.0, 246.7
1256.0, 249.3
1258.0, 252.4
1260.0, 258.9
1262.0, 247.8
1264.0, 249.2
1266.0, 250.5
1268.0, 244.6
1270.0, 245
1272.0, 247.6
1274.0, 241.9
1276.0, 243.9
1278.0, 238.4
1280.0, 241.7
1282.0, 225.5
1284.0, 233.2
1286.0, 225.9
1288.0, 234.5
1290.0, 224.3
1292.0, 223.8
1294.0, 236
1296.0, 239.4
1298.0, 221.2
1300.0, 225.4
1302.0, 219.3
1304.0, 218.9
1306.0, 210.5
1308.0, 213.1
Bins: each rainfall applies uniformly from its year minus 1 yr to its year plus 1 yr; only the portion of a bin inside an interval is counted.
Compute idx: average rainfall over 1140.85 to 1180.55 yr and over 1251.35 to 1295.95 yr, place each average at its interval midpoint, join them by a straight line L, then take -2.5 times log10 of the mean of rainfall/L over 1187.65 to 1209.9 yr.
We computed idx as 0.10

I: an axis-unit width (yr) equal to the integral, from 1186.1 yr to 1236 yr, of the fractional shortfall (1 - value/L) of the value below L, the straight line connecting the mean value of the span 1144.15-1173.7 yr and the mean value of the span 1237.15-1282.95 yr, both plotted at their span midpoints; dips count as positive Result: 2.6 yr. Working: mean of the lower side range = 352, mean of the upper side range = 253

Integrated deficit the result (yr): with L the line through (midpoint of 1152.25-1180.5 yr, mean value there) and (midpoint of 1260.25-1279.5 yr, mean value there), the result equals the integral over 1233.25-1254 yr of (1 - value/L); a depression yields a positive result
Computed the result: 0.3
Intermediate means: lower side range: 349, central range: 268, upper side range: 246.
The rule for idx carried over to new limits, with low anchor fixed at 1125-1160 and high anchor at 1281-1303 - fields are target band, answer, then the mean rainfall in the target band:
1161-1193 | 0.02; 332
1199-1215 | 0.09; 284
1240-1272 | 0.02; 257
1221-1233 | 0.02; 284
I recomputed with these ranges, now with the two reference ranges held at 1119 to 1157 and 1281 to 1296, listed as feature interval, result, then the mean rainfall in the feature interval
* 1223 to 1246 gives 0.41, 277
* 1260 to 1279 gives 0.14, 246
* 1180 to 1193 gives 0.98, 303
